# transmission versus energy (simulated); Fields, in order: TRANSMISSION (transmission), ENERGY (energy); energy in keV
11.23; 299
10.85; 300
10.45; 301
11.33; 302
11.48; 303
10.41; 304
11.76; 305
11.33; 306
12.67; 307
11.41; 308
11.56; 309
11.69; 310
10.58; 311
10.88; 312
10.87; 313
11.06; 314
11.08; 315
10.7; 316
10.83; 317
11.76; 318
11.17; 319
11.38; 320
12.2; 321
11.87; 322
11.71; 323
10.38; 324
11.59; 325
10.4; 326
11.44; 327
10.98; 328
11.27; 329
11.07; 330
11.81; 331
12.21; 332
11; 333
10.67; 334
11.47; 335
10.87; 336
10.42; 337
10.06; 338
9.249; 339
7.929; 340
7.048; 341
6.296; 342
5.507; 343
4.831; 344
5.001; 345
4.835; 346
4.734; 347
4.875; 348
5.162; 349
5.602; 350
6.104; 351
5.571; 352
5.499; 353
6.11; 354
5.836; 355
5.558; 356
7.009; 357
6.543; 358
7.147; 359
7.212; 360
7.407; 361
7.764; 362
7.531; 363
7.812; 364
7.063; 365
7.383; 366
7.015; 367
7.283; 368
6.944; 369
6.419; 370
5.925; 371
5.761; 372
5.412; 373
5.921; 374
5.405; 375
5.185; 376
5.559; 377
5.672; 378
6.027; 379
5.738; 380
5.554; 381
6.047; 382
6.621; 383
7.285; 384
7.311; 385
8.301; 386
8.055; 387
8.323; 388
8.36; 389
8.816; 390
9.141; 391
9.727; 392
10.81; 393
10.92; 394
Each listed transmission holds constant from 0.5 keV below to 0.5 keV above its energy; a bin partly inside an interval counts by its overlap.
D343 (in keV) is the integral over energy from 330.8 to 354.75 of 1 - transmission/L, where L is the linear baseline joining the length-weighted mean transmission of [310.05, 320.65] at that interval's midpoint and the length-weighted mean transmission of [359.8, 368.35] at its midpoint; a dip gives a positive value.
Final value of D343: 4.15 keV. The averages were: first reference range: 11.1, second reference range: 7.39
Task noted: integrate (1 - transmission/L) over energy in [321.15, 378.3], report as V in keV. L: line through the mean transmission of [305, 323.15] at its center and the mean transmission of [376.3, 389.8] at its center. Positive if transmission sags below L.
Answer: 8.7 keV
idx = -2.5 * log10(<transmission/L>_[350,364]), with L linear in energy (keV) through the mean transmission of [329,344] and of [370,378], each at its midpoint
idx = 0.12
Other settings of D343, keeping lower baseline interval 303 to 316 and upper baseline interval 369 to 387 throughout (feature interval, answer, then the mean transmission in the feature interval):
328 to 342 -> -1.3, 10.3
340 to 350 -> 3.6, 5.51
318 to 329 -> -1.2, 11.3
